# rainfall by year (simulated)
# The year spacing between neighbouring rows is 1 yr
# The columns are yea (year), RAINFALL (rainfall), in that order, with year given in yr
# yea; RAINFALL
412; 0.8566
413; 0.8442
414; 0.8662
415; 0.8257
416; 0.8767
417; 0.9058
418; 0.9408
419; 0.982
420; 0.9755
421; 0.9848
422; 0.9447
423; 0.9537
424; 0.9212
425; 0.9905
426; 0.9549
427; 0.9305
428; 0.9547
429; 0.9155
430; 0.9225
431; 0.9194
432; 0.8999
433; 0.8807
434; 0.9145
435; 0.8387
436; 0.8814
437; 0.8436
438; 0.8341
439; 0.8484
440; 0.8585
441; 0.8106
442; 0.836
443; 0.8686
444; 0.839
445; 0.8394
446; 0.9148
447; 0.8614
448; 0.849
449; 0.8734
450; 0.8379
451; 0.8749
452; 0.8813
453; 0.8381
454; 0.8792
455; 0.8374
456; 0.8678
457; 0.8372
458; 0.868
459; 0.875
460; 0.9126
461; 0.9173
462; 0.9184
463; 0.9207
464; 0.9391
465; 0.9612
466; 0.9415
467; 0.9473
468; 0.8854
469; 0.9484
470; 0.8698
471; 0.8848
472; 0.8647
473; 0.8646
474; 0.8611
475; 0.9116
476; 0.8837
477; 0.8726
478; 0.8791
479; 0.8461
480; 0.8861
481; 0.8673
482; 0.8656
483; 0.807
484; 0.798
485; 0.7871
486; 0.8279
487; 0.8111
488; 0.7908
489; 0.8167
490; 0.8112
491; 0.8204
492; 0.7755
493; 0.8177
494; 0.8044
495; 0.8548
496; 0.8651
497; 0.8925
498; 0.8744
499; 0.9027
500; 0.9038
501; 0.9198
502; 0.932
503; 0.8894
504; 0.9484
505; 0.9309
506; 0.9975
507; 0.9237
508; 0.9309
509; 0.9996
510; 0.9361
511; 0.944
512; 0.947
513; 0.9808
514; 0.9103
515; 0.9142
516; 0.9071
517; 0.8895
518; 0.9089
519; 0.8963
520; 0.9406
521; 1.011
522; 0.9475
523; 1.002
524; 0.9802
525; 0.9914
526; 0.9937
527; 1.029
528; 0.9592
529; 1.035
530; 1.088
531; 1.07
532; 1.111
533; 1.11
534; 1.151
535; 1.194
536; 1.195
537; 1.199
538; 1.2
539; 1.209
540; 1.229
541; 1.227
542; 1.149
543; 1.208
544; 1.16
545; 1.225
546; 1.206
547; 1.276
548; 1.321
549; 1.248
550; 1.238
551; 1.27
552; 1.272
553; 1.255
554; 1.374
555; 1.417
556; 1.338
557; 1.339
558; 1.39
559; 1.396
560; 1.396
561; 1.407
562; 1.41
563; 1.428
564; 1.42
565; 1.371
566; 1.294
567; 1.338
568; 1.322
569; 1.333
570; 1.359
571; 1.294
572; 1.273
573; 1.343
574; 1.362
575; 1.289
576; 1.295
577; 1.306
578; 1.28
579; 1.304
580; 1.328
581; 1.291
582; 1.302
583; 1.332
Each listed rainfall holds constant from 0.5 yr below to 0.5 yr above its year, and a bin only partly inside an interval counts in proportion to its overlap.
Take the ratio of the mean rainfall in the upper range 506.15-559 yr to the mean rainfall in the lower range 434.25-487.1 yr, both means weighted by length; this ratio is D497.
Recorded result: 1.28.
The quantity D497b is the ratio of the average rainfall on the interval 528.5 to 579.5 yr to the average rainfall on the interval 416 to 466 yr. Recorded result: 1.4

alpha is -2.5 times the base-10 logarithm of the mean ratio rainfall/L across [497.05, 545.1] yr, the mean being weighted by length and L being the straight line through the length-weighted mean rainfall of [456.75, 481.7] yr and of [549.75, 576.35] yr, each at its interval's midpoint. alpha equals 0.13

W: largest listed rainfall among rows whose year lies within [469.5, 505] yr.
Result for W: 0.9484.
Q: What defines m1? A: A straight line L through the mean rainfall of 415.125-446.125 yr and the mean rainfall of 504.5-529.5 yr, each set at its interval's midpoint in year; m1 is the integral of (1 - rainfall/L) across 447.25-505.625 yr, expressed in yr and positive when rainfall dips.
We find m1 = 3.7 yr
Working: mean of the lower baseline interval 0.902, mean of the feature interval 0.872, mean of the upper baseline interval 0.956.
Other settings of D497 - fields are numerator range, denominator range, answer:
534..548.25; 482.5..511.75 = 1.39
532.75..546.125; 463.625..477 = 1.32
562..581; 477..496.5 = 1.61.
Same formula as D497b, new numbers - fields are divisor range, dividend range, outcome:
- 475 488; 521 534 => 1.22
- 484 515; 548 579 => 1.51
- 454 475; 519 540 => 1.19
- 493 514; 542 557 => 1.39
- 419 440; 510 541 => 1.13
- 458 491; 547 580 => 1.53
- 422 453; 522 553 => 1.30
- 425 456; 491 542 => 1.12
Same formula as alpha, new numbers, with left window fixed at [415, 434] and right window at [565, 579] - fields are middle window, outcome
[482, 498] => 0.32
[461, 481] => 0.17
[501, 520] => 0.23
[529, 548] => 0.05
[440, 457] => 0.16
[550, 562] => -0.06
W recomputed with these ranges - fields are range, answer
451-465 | 0.9612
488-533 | 1.111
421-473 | 0.9905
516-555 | 1.417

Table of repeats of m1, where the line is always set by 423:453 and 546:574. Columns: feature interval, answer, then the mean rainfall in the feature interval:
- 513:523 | 2.1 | 0.932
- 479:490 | 2.4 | 0.826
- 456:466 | 0.7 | 0.905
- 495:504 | 1.7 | 0.898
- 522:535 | 1.9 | 1.05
